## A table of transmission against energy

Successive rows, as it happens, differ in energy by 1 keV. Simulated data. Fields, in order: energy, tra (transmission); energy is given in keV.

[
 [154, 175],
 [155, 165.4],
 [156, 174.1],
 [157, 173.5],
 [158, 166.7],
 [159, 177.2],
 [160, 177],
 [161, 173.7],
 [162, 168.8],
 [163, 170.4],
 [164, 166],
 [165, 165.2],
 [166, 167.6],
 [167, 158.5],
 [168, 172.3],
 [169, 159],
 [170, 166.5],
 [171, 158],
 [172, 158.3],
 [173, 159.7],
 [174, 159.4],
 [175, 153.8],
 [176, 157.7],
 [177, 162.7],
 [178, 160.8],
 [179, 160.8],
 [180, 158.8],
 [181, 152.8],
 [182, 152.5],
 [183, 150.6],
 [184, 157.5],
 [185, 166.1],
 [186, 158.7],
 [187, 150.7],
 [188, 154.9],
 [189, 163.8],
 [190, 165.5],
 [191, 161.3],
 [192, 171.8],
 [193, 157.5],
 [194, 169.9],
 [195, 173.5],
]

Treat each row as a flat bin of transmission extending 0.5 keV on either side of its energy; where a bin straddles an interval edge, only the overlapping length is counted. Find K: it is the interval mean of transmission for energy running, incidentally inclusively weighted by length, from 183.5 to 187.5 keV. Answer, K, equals 158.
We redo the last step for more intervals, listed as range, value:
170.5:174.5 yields 159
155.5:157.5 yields 174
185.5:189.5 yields 157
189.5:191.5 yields 163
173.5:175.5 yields 157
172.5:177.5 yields 159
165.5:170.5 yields 165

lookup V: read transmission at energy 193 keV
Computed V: 157.5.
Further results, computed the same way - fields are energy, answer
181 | 152.8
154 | 175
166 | 167.6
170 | 166.5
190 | 165.5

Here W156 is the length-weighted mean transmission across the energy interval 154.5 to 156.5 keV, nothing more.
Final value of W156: 170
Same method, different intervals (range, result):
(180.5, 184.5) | 153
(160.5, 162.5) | 171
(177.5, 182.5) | 157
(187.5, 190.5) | 161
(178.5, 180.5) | 160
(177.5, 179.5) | 161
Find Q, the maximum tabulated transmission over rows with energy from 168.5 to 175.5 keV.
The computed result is 166.5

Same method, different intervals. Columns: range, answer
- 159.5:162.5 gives 177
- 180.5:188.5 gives 166.1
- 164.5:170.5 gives 172.3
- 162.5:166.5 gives 170.4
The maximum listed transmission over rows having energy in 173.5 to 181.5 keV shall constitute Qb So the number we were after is 162.7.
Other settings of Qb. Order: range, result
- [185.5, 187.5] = 158.7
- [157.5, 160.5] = 177.2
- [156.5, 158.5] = 173.5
